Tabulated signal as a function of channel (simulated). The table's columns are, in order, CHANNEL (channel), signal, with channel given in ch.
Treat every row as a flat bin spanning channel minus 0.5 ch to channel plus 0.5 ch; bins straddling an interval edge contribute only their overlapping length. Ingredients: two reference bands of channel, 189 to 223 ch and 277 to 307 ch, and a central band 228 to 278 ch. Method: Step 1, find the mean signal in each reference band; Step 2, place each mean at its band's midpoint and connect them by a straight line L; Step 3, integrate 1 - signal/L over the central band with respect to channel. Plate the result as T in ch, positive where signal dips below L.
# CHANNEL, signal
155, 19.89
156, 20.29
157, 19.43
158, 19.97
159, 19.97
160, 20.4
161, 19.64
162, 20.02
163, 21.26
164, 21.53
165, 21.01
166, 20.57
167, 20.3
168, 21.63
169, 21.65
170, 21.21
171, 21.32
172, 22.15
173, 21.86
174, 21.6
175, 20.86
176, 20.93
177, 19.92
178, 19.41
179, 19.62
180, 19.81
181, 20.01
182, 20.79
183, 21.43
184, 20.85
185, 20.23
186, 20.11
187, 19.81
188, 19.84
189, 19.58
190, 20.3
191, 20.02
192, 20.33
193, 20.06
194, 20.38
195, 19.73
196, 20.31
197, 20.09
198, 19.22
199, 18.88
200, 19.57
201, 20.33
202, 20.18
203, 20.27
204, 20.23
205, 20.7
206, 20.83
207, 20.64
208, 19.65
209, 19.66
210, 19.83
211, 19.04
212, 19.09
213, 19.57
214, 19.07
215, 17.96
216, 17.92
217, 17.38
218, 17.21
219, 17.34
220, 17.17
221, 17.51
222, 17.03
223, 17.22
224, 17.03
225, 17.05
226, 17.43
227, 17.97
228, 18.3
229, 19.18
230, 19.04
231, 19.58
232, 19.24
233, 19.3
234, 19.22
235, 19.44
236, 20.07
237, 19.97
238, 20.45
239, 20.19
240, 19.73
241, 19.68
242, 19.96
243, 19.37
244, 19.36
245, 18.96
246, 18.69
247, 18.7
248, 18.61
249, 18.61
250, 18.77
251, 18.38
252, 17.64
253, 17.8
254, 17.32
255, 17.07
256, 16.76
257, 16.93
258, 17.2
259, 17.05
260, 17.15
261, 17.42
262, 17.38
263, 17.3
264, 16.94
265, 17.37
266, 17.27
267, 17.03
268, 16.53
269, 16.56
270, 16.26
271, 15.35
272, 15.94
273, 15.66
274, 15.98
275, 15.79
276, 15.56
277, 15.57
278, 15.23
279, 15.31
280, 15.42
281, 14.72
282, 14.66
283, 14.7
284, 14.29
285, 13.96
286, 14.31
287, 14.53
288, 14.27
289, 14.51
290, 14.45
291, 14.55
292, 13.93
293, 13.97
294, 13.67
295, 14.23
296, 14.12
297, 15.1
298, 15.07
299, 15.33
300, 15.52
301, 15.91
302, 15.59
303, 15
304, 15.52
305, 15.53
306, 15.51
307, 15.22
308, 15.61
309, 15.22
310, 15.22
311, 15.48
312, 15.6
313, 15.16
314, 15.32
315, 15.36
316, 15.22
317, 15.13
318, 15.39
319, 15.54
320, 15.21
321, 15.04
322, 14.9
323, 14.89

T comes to -3.1 ch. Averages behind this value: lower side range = 19.3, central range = 17.9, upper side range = 14.8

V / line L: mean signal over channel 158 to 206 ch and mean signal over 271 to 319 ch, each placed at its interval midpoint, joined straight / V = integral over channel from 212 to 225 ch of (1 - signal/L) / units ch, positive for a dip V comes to 0.7 ch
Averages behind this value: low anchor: 20.4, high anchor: 15.1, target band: 17.7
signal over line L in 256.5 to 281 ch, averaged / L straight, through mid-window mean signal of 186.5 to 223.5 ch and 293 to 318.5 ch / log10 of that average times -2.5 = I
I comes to 0.02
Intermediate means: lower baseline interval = 19.3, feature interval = 16.4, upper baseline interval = 15.2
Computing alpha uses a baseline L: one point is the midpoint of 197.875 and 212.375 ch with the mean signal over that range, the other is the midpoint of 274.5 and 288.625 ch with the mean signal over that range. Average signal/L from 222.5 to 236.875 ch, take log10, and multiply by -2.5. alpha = -0.02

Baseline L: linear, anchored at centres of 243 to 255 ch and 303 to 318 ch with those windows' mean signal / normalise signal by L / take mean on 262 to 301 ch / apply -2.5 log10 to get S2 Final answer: 0.10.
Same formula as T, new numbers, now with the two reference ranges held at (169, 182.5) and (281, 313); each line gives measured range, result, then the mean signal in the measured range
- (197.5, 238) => -0.5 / 18.9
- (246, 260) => -0.6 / 17.8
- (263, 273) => -0.2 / 16.6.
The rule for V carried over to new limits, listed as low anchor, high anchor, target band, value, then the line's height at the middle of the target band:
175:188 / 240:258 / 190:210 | -0.3 ch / 19.7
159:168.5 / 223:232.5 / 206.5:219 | 0.0 ch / 18.8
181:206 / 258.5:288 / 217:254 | -1.5 ch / 17.9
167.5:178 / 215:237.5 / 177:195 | 0.3 ch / 20.5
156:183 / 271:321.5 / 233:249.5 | -1.8 ch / 17.5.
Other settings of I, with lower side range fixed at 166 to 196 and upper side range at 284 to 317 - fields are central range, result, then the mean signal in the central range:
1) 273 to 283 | 0.04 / 15.3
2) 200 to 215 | -0.03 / 19.9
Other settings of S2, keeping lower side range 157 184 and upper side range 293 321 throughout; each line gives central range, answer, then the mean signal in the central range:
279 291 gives 0.11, 14.6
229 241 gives -0.09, 19.6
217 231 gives 0.05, 17.7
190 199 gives -0.01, 20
